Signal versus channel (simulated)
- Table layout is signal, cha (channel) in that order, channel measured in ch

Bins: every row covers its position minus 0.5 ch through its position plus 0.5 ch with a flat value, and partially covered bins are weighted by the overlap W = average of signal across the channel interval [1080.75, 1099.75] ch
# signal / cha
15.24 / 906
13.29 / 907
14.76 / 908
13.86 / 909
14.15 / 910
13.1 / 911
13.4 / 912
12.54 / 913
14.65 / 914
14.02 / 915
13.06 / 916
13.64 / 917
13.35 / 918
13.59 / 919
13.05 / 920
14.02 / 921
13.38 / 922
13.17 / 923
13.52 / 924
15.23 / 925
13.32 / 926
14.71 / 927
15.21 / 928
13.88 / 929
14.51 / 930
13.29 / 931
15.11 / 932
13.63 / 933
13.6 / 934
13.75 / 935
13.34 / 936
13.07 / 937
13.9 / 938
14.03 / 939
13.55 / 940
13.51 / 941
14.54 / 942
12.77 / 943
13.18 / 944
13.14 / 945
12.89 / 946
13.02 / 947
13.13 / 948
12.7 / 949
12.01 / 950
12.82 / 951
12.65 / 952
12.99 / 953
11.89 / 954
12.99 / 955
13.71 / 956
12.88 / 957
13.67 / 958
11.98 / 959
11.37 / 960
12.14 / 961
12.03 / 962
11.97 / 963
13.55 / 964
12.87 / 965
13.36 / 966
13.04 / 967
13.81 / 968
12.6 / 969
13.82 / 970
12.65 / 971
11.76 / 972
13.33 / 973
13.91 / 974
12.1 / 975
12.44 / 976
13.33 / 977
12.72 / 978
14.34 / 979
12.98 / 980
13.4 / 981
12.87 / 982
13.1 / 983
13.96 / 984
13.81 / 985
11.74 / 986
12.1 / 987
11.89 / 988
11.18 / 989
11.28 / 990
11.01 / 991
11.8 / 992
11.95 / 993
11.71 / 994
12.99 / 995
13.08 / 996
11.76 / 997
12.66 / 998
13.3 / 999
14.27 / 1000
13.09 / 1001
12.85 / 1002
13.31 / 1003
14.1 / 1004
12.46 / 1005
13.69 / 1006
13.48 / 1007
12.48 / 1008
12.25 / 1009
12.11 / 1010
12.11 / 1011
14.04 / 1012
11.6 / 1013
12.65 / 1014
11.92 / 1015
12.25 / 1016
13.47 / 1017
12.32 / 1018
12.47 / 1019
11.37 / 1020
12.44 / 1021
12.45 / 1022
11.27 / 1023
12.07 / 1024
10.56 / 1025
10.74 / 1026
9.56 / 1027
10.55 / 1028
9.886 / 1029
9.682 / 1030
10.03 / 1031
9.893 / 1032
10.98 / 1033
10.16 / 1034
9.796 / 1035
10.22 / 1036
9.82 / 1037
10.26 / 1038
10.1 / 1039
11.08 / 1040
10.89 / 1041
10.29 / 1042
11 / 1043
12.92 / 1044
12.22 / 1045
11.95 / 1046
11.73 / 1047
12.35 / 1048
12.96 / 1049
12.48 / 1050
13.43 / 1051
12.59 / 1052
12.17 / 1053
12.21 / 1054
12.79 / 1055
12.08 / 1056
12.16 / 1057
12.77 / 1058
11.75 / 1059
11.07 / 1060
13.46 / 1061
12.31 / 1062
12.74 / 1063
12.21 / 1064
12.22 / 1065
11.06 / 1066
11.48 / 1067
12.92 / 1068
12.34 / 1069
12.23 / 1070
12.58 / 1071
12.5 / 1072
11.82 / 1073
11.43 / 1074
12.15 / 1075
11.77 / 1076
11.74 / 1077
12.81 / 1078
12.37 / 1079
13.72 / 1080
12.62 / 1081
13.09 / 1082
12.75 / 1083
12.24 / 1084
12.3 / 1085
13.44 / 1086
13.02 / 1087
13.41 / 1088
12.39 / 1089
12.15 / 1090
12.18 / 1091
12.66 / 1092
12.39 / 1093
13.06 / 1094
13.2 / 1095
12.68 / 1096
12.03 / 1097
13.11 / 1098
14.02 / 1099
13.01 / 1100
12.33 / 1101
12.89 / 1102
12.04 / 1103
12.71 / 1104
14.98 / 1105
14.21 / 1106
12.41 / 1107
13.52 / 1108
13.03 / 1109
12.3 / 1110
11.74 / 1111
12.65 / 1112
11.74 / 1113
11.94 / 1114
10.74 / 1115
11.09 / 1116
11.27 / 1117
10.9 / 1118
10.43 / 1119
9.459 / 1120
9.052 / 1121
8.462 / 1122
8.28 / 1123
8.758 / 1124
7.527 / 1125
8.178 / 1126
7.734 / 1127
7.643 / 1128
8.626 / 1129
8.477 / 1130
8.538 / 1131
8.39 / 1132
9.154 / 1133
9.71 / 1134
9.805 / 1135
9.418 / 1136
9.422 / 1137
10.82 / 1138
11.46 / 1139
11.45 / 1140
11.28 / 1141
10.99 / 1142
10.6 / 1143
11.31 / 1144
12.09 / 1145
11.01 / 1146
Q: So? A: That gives 12.8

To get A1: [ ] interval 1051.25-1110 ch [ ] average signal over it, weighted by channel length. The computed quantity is 12.6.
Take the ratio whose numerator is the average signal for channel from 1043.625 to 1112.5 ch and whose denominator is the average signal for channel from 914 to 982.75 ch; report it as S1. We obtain 0.95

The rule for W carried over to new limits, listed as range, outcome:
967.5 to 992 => 12.7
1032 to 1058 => 11.5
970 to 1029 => 12.5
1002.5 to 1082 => 11.9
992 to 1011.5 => 12.8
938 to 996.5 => 12.8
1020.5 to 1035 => 10.7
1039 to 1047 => 11.4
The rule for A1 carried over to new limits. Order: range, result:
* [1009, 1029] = 11.9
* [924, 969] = 13.3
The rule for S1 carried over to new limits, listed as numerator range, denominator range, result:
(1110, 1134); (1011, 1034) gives 0.84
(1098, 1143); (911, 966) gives 0.81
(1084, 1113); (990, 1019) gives 1.01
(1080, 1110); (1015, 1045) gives 1.17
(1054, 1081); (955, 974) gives 0.95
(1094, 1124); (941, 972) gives 0.93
